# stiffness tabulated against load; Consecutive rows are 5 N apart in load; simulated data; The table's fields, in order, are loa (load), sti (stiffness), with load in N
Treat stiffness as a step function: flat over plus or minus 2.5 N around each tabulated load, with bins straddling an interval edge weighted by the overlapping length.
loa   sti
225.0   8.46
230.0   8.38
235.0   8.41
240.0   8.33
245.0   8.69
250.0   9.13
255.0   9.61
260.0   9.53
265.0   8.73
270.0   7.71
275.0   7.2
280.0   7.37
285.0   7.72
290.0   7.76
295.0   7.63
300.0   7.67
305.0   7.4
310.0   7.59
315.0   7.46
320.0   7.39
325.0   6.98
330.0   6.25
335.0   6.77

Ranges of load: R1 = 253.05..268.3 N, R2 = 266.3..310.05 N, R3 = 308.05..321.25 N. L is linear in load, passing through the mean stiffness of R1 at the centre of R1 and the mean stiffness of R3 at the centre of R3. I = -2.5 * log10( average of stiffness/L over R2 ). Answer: 0.097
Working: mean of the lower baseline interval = 9.2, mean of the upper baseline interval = 7.48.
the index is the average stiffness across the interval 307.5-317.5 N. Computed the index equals 7.53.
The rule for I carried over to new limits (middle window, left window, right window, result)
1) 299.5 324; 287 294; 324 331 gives -0.06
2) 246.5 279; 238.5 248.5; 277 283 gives -0.08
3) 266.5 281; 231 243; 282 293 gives 0.05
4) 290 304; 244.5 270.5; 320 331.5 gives 0.01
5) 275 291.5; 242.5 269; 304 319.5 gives 0.10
